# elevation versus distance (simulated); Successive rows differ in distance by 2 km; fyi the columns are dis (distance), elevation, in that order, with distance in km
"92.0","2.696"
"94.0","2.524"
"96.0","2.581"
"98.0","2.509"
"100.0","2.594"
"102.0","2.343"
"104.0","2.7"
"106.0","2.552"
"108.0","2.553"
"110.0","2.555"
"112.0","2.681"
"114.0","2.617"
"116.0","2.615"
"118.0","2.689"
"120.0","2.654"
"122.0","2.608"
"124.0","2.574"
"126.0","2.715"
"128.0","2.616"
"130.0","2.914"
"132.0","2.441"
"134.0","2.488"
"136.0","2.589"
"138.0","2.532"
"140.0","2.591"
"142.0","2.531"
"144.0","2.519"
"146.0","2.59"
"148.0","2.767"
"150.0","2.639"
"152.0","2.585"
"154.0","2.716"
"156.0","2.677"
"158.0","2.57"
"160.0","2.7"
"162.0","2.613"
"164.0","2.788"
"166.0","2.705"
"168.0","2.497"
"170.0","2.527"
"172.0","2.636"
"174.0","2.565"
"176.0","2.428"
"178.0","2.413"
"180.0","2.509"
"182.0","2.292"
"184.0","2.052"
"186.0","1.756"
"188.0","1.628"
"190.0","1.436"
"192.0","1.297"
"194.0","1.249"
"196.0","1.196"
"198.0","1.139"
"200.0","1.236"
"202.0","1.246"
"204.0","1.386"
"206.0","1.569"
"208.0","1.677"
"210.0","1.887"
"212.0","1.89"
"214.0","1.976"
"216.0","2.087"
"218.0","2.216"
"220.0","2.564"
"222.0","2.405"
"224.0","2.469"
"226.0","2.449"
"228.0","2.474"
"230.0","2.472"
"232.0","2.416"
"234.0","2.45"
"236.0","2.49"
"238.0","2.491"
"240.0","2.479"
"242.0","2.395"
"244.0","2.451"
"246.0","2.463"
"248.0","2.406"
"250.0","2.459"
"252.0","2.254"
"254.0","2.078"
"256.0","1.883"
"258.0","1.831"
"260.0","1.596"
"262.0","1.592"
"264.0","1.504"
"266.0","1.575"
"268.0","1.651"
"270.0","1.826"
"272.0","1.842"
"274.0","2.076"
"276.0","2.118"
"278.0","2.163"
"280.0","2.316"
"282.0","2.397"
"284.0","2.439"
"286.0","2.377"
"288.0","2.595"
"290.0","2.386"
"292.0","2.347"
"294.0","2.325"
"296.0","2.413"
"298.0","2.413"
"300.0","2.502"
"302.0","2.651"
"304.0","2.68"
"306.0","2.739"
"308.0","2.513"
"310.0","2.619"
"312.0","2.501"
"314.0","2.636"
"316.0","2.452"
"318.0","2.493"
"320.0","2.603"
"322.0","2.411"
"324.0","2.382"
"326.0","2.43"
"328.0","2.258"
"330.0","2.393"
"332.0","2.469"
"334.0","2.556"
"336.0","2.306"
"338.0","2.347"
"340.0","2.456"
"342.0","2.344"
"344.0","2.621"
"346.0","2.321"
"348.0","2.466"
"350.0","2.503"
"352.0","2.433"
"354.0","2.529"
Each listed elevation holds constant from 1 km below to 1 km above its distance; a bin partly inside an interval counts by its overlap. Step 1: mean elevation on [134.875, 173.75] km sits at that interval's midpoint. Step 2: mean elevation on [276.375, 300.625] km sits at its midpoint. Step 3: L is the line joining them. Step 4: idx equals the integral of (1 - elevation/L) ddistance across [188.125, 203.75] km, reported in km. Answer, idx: 7.7 km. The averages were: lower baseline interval 2.62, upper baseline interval 2.38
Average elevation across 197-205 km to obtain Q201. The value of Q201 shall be 1.25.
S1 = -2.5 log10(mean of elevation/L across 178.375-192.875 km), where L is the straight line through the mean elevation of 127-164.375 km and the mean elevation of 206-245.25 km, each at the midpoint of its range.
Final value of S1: 0.29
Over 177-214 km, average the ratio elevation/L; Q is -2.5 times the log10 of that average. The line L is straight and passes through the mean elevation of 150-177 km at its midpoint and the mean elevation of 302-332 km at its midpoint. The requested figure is 0.48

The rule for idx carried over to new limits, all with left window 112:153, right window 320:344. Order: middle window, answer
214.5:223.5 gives 0.8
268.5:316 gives 1.4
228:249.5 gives 0.5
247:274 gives 6.5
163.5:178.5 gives 0.1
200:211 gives 4.4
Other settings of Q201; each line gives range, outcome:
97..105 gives 2.54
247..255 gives 2.3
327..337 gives 2.4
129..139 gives 2.59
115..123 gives 2.64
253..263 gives 1.8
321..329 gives 2.37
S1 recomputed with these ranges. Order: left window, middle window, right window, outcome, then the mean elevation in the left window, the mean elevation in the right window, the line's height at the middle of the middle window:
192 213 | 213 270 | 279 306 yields -0.187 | 1.44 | 2.46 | 1.88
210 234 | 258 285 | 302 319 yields 0.266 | 2.3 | 2.58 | 2.46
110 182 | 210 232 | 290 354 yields 0.117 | 2.6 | 2.47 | 2.55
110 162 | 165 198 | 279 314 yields 0.255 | 2.62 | 2.49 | 2.58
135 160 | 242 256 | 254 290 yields -0.101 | 2.61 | 2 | 2.11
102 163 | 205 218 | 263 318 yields 0.293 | 2.62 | 2.3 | 2.46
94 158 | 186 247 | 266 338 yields 0.242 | 2.6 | 2.37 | 2.48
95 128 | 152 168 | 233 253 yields -0.053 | 2.6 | 2.43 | 2.54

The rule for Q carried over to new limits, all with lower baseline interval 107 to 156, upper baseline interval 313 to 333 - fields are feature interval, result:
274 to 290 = 0.071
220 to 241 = 0.029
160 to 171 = -0.019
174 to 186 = 0.119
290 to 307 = -0.012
